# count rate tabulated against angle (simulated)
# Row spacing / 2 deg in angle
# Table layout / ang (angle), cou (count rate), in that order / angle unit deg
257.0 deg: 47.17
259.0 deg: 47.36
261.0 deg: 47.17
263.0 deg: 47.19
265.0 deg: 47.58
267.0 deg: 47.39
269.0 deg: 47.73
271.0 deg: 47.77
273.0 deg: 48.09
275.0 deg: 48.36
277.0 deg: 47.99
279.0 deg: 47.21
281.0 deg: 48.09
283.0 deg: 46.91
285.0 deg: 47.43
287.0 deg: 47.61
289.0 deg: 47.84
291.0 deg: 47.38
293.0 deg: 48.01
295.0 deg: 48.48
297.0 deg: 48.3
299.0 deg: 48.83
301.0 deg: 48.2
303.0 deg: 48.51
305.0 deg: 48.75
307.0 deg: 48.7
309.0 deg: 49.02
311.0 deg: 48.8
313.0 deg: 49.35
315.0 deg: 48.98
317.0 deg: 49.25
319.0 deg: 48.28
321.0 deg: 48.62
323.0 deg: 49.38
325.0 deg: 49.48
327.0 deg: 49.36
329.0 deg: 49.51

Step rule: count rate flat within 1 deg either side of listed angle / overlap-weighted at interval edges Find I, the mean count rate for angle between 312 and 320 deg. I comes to 49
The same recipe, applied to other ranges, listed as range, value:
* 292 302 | 48.4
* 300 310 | 48.6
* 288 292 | 47.6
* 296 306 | 48.5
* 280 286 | 47.5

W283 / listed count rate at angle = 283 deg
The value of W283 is 46.91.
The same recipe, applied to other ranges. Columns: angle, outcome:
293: 48.01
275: 48.36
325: 49.48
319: 48.28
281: 48.09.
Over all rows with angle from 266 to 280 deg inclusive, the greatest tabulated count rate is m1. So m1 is 48.36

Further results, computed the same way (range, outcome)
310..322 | 49.35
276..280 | 47.99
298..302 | 48.83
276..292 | 48.09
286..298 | 48.48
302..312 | 49.02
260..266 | 47.58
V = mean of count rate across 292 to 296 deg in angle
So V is 48.2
